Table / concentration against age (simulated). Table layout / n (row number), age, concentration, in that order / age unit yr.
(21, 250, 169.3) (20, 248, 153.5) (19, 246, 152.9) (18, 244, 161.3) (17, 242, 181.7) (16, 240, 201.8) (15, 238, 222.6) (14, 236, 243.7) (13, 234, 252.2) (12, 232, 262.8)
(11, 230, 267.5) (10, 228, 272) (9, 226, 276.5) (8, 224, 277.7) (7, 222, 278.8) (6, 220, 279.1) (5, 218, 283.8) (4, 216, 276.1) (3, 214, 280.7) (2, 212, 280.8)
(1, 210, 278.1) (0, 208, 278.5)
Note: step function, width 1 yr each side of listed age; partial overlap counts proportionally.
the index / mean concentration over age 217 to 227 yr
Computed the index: 279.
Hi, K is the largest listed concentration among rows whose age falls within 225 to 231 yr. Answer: 276.5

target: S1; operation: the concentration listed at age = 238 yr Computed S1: 222.6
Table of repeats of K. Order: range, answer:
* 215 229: 283.8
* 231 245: 262.8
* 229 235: 267.5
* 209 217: 280.8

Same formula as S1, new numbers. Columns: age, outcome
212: 280.8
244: 161.3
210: 278.1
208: 278.5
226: 276.5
